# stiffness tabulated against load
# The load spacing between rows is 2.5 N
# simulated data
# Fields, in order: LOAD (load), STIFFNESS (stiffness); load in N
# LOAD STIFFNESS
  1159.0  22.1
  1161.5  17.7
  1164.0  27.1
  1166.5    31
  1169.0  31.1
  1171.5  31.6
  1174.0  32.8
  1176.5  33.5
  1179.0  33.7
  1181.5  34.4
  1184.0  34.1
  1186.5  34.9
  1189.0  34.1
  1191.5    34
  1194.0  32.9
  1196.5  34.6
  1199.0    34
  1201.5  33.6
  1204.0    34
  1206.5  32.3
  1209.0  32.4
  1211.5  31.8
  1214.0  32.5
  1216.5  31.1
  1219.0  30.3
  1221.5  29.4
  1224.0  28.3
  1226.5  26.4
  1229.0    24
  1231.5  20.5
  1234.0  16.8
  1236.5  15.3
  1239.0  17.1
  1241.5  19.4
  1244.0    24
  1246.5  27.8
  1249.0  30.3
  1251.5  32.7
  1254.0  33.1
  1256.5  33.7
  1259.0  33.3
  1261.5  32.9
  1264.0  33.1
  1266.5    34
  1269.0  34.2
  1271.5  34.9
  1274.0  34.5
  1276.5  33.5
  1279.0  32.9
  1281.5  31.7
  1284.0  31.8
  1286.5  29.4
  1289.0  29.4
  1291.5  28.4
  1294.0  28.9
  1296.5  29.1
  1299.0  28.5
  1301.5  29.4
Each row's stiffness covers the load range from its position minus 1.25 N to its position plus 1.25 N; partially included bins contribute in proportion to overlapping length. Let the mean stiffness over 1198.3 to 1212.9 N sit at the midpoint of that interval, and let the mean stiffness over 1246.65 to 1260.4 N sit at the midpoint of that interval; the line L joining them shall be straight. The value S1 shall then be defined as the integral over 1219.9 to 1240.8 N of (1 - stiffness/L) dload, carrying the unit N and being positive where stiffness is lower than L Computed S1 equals 6.62 N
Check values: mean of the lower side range 33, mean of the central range 22.3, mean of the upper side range 32.2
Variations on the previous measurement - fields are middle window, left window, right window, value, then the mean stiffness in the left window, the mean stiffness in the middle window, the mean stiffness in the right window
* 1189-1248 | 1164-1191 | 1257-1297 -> 8.14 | 32.9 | 28.1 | 32.1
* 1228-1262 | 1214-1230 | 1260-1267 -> 6.25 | 28.6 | 25.6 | 33.3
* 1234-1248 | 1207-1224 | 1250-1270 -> 5.13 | 31.1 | 20.5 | 33.3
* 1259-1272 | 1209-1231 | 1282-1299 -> -1.92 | 29.1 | 33.7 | 29.5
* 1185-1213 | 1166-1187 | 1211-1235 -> -3.14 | 33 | 33.5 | 27.1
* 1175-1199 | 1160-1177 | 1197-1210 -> -2.11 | 29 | 34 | 33.4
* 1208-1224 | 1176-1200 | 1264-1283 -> 1.37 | 34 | 31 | 33.6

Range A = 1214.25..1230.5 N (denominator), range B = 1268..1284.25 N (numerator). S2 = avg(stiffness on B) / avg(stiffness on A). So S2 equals 1.18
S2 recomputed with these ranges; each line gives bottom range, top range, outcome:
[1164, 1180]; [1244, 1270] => 1.01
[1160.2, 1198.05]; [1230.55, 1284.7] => 0.91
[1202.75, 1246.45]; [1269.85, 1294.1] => 1.21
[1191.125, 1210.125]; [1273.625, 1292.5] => 0.94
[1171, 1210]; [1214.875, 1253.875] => 0.75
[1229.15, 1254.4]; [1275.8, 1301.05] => 1.29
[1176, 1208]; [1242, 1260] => 0.89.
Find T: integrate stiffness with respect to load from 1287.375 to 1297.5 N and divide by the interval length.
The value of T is 29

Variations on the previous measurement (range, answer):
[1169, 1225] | 32.7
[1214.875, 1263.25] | 26.8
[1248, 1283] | 33.2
